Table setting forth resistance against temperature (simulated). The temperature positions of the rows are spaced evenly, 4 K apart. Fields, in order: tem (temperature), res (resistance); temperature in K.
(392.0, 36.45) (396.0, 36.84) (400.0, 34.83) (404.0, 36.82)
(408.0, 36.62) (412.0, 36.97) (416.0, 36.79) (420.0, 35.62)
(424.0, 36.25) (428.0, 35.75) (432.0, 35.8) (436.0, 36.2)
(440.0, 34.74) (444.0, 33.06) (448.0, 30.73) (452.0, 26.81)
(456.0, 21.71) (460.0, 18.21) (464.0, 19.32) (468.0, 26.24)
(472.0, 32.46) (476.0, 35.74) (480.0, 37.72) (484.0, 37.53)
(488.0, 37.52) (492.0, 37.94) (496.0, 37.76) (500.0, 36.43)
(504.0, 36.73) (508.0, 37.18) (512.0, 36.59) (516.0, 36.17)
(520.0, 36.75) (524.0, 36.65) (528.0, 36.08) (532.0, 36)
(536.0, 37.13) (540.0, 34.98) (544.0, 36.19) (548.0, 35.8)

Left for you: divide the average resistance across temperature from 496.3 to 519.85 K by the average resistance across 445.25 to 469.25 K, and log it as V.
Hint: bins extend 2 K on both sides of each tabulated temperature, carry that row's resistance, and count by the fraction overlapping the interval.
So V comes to 1.5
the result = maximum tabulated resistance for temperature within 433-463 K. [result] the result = 36.2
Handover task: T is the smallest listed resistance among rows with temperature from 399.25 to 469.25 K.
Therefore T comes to 18.21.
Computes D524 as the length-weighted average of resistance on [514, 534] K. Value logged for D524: 36.3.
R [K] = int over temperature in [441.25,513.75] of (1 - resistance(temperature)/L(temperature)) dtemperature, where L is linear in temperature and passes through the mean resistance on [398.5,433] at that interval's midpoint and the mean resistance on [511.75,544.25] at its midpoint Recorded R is 8.0 K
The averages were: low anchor 36.2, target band 32.2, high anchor 36.3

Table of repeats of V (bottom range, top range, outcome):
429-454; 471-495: 1.11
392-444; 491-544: 1.02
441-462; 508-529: 1.38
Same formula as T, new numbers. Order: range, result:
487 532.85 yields 36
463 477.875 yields 19.32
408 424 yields 35.62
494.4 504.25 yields 36.43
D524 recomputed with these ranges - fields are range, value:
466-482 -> 33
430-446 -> 35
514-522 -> 36.5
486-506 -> 37.3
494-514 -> 36.9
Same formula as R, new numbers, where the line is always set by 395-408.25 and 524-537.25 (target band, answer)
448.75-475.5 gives 8.26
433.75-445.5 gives 0.48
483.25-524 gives -0.75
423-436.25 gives 0.10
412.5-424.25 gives -0.03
